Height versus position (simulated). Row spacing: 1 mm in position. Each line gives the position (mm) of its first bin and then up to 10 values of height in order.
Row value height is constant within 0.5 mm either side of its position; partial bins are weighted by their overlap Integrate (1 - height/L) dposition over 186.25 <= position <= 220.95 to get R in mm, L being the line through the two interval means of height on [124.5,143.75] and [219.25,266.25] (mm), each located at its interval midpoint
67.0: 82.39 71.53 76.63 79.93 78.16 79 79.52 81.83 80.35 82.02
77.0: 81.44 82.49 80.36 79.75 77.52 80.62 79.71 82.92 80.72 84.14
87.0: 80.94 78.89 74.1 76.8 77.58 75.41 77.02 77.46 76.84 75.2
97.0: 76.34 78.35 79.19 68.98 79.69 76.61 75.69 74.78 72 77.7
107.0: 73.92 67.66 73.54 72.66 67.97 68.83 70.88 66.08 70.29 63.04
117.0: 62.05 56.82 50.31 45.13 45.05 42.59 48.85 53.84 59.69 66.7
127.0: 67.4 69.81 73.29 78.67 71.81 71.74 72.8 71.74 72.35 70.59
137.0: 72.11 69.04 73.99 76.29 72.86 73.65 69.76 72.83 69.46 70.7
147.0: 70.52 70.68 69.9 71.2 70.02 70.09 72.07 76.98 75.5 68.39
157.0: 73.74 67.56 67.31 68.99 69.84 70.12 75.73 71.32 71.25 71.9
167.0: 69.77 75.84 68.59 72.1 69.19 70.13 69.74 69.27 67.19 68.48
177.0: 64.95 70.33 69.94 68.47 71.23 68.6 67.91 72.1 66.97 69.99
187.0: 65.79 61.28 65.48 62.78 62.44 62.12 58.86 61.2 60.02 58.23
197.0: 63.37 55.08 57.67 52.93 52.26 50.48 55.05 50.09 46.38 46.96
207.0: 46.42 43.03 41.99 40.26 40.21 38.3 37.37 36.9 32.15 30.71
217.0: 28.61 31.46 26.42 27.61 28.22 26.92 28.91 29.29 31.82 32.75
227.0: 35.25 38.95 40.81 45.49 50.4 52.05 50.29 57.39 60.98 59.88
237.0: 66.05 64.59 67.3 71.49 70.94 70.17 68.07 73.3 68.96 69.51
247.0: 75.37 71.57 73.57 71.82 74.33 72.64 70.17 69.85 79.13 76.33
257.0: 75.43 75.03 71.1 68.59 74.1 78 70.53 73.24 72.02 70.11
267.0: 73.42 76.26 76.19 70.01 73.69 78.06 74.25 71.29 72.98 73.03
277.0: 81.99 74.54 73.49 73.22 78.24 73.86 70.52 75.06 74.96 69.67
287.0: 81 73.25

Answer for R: 8.68 mm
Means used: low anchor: 71.3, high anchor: 60.4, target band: 48.4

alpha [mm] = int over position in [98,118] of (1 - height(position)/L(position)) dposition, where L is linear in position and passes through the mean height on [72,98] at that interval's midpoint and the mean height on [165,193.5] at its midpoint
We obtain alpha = 1.3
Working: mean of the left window 79.2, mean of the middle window 71.5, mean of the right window 68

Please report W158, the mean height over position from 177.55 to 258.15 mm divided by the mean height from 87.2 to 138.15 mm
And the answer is 0.80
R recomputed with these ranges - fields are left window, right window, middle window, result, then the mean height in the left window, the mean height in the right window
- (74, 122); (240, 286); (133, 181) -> 1.5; 73.3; 73.3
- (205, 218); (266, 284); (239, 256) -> -3.8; 38.6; 74.3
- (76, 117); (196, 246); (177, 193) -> -3.1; 75.8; 47.7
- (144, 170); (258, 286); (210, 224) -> 7.8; 71.2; 73.8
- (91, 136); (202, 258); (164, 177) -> -2.0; 68.7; 52.4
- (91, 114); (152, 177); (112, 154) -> 3.2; 74.3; 70.7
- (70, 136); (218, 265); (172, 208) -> 1.5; 72.3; 59.3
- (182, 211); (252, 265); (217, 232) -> 7.0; 56.9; 73.4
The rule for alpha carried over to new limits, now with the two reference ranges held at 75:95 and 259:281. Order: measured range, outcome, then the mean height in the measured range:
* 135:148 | 0.99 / 71.8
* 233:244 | 1.39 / 65.3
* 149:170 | 1.60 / 71.3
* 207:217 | 4.99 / 37.8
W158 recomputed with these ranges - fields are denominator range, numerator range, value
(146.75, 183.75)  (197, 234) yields 0.58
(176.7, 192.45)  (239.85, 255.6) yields 1.08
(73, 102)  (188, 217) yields 0.64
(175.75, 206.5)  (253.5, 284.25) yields 1.20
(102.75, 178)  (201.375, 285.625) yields 0.86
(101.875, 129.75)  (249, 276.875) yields 1.14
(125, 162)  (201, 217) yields 0.59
